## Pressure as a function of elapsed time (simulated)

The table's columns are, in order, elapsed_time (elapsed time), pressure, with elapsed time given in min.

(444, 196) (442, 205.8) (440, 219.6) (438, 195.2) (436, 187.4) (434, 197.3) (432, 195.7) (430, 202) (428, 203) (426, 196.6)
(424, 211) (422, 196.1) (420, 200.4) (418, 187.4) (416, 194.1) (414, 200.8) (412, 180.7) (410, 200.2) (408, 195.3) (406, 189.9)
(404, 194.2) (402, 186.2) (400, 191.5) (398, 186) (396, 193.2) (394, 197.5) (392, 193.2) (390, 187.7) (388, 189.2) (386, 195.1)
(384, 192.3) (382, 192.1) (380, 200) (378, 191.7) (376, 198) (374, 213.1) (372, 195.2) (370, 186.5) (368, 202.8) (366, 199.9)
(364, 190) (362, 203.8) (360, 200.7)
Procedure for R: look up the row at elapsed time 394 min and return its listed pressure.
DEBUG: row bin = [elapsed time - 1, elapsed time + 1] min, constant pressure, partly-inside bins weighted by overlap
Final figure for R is 197.5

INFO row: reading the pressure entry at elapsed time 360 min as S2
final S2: 200.7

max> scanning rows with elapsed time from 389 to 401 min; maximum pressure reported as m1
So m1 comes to 197.5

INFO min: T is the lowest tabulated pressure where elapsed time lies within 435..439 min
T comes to 187.4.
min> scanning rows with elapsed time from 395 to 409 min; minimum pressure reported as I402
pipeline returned 186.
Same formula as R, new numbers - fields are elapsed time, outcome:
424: 211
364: 190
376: 198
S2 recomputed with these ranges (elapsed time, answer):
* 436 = 187.4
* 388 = 189.2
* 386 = 195.1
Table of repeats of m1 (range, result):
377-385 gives 200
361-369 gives 203.8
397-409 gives 195.3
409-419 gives 200.8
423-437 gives 211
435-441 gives 219.6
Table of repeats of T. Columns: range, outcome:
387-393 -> 187.7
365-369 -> 199.9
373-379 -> 191.7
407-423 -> 180.7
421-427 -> 196.1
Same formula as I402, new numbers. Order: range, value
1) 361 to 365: 190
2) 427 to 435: 195.7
